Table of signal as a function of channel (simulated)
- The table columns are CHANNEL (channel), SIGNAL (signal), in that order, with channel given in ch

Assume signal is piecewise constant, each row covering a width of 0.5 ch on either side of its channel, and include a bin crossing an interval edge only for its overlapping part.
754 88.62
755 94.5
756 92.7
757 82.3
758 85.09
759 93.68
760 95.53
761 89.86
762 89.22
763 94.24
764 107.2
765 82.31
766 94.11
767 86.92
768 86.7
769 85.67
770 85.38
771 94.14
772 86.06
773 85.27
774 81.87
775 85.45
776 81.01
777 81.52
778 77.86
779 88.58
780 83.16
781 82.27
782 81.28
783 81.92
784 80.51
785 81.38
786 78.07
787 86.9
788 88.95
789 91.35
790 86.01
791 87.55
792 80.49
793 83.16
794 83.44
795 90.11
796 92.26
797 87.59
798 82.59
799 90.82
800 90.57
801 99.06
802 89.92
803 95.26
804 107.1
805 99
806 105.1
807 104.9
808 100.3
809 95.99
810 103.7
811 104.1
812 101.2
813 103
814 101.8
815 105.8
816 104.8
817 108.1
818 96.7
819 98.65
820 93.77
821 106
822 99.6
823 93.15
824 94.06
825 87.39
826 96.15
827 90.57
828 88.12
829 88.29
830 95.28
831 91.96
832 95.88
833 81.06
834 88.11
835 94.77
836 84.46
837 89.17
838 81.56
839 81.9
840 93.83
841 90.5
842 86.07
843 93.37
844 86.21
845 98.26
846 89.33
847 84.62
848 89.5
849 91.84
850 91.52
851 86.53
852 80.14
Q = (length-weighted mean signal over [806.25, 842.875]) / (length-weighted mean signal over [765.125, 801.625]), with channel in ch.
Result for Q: 1.1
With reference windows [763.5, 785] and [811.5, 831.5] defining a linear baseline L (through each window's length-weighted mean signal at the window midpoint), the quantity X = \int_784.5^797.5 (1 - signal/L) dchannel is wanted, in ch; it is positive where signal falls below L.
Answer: 0.5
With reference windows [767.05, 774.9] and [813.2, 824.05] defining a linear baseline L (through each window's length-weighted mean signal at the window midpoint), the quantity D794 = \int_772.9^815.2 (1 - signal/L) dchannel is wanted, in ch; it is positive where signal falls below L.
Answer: 1.39 ch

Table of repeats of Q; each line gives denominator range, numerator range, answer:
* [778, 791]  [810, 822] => 1.21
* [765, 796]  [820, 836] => 1.09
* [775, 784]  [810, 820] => 1.24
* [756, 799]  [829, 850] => 1.03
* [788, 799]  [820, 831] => 1.08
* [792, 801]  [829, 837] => 1.03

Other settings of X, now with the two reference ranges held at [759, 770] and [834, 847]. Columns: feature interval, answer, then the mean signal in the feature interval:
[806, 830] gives -2.4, 98.6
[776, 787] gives 1.1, 81.9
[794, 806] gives -0.4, 93.2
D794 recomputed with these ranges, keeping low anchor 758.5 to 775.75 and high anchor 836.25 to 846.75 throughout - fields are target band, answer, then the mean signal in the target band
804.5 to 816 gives -1.71 ch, 102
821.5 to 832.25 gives -0.45 ch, 92.7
